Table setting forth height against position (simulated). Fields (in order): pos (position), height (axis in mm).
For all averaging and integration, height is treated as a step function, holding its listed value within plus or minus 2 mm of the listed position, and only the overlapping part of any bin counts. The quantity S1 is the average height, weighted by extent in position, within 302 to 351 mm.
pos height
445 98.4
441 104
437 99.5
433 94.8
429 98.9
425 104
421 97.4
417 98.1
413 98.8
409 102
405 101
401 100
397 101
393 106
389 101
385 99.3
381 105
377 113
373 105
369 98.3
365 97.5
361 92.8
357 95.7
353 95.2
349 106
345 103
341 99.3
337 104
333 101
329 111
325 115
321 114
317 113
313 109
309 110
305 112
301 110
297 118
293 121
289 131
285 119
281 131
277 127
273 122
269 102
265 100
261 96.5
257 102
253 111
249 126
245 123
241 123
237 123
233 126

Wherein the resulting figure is 108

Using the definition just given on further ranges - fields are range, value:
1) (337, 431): 101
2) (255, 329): 114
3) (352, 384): 100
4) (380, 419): 101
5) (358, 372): 96.8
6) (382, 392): 101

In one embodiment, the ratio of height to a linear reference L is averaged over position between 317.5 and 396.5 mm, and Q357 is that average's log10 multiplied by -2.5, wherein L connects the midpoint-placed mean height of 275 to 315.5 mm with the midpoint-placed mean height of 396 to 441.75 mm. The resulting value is 0.06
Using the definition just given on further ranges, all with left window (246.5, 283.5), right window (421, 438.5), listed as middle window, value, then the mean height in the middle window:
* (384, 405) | 0.01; 102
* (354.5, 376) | 0.07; 98.5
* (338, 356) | 0.06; 101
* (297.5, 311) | -0.02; 111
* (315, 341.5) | -0.01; 109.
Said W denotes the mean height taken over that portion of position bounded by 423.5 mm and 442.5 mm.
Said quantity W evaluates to 100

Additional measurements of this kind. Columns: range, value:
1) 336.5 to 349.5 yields 103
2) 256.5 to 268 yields 99.4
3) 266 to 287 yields 119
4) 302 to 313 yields 111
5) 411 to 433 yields 99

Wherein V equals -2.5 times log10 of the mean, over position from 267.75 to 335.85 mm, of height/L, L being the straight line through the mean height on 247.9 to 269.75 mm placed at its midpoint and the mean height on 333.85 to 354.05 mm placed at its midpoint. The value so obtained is -0.12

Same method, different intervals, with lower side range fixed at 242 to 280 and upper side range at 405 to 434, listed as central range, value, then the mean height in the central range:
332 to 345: 0.048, 102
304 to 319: -0.023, 111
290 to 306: -0.064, 116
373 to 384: -0.046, 107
